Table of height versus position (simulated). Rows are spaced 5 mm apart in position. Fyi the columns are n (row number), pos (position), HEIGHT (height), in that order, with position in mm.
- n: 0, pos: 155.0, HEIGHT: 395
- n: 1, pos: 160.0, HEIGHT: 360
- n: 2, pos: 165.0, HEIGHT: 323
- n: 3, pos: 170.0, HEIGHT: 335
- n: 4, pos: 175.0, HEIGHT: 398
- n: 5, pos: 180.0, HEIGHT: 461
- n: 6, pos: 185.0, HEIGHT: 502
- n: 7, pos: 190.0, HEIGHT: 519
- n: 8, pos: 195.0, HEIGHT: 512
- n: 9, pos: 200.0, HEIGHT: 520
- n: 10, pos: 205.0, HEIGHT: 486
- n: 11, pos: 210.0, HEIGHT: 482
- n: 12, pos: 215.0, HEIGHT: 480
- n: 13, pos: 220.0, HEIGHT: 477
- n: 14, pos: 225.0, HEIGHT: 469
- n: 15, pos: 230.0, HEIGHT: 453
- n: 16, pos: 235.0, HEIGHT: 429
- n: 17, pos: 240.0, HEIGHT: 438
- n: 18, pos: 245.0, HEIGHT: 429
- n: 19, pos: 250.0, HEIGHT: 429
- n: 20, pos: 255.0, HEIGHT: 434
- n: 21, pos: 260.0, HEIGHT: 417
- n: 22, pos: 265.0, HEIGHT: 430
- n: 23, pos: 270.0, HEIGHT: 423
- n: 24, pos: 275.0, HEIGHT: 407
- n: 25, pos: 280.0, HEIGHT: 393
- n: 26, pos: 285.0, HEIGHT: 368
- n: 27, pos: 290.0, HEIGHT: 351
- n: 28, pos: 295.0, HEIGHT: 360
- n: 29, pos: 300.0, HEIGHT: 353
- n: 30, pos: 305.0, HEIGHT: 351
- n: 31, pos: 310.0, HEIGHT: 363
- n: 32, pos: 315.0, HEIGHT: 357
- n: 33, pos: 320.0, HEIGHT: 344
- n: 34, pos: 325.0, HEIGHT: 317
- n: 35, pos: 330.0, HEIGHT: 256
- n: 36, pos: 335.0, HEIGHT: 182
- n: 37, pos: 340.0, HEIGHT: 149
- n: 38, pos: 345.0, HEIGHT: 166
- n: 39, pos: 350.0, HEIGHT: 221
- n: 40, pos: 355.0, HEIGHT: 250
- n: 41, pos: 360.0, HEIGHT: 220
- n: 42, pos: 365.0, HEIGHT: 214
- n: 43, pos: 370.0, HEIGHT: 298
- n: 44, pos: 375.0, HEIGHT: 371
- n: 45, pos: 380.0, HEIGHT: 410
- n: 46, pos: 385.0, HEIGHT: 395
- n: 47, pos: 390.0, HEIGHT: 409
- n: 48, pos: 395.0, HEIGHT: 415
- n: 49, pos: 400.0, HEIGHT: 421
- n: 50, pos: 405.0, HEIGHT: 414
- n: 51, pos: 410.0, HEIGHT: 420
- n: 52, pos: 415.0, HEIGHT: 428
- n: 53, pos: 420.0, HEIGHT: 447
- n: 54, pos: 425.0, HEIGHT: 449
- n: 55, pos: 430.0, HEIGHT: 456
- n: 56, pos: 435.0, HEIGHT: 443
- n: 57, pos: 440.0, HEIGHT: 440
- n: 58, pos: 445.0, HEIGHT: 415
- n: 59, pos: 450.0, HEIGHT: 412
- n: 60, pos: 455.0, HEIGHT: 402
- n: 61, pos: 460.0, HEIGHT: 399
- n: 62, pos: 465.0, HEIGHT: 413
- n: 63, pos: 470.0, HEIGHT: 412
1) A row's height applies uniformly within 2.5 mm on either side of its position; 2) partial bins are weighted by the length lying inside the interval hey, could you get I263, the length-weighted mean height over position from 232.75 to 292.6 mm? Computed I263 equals 412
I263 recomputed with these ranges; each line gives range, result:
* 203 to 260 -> 453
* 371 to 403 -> 399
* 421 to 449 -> 439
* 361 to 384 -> 321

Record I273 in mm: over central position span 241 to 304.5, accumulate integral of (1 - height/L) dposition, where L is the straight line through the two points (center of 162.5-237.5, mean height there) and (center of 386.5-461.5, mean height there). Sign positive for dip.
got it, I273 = 6.7 mm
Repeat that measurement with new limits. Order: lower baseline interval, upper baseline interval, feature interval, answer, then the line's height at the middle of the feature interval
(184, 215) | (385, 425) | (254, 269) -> 1.6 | 478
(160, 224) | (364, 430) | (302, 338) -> 9.6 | 419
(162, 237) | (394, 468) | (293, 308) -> 3.0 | 442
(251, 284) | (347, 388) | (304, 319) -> 0.3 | 363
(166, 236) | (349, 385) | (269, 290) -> -0.4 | 383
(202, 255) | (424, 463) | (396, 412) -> 0.5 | 432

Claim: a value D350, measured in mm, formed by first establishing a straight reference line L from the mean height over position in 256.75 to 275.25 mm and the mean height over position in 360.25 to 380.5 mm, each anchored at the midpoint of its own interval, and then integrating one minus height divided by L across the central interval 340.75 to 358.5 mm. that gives 6.5 mm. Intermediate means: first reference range 421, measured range 207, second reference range 303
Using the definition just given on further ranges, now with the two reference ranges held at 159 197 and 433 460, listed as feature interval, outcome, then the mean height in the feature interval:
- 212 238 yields -2.1 mm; 462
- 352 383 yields 9.4 mm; 294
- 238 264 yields -0.2 mm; 429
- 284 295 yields 1.7 mm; 358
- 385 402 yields 0.4 mm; 412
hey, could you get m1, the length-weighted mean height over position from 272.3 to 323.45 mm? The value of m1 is 364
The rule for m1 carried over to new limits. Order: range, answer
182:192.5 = 508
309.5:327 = 344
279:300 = 364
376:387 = 399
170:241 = 469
